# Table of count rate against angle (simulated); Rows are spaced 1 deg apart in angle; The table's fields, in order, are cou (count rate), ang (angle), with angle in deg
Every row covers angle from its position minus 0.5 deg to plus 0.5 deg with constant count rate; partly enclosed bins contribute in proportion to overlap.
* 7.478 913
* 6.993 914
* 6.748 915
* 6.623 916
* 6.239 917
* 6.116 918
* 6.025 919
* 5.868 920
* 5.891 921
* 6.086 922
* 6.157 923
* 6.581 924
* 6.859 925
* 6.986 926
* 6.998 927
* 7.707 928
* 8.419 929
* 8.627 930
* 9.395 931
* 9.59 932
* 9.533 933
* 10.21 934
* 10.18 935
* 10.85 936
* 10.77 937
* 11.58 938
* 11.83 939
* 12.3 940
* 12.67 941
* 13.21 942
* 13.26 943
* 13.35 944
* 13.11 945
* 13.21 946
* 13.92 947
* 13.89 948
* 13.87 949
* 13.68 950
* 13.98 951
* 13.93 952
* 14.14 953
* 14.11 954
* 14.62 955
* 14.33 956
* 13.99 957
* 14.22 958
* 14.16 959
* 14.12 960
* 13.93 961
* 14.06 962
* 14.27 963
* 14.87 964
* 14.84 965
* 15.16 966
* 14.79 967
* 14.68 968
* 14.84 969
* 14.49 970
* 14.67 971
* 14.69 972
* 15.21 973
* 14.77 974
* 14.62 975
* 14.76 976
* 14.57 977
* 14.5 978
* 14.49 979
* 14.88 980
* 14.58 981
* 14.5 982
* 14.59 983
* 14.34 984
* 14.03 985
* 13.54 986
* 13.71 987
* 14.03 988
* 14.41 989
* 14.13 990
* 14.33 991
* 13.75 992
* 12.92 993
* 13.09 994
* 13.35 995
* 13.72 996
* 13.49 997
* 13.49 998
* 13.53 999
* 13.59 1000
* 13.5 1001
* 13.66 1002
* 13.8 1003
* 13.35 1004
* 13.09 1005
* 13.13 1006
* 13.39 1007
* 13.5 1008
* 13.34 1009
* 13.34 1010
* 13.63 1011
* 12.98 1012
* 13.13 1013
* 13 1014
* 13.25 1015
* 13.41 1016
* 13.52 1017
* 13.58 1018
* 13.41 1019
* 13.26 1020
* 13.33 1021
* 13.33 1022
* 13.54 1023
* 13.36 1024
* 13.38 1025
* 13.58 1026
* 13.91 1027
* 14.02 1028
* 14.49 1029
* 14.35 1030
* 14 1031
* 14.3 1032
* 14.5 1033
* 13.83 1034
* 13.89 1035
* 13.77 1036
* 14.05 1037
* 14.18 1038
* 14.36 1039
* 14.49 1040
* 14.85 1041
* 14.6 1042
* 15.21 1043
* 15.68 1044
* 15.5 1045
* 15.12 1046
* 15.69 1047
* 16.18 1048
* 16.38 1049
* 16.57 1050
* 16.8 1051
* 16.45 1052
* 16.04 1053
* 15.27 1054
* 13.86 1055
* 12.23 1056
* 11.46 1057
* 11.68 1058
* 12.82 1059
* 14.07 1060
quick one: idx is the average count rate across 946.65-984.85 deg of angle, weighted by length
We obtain 14.4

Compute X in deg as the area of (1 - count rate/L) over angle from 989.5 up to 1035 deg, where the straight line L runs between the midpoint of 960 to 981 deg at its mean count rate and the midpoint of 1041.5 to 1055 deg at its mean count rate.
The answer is 4.9 deg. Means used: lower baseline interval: 14.6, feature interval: 13.6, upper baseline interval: 15.7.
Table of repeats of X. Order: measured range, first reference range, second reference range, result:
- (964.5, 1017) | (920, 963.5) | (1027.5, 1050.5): -3.6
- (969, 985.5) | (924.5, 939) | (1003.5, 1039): -4.6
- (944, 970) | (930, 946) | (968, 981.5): -2.1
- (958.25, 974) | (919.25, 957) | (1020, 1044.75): -3.7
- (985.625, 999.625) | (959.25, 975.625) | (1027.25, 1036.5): 0.7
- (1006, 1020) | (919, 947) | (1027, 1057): 0.1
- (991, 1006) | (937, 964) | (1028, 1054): 0.9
